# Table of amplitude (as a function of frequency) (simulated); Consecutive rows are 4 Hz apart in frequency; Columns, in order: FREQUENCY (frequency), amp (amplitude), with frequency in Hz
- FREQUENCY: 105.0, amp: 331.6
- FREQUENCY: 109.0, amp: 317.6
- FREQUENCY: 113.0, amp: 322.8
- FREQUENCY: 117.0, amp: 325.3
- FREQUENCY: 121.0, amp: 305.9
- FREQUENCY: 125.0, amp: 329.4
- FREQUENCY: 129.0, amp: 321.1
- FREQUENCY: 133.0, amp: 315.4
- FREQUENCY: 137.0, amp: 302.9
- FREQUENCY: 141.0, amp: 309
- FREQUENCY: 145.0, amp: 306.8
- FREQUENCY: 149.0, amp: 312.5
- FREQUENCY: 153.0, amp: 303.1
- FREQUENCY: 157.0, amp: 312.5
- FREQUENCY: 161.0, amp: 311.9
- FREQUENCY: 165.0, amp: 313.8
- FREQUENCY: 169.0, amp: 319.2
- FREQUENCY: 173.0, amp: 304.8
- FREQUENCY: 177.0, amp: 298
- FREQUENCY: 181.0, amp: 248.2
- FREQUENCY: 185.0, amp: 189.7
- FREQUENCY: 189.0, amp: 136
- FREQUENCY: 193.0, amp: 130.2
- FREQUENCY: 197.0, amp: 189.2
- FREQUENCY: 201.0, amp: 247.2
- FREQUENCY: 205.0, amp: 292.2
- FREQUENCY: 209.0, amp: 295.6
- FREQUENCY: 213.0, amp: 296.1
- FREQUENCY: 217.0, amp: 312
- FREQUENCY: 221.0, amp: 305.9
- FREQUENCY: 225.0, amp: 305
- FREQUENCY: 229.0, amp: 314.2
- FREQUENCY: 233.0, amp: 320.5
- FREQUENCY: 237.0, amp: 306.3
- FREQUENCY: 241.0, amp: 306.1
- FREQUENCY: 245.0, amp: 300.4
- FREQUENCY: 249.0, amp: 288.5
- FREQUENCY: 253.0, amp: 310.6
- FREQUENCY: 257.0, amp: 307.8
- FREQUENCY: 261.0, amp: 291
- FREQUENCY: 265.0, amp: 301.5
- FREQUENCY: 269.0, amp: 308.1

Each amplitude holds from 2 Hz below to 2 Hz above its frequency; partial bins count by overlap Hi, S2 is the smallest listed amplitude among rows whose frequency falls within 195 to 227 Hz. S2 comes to 189.2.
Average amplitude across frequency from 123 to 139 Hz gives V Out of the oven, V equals 317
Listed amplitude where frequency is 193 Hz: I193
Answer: 130.2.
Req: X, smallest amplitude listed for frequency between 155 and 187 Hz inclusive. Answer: 189.7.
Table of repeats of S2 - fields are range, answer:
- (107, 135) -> 305.9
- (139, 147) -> 306.8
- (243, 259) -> 288.5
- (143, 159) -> 303.1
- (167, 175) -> 304.8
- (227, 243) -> 306.1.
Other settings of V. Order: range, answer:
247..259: 302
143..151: 310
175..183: 273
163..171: 316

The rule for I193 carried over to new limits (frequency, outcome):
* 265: 301.5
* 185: 189.7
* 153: 303.1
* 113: 322.8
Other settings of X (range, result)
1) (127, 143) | 302.9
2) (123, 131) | 321.1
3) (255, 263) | 291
